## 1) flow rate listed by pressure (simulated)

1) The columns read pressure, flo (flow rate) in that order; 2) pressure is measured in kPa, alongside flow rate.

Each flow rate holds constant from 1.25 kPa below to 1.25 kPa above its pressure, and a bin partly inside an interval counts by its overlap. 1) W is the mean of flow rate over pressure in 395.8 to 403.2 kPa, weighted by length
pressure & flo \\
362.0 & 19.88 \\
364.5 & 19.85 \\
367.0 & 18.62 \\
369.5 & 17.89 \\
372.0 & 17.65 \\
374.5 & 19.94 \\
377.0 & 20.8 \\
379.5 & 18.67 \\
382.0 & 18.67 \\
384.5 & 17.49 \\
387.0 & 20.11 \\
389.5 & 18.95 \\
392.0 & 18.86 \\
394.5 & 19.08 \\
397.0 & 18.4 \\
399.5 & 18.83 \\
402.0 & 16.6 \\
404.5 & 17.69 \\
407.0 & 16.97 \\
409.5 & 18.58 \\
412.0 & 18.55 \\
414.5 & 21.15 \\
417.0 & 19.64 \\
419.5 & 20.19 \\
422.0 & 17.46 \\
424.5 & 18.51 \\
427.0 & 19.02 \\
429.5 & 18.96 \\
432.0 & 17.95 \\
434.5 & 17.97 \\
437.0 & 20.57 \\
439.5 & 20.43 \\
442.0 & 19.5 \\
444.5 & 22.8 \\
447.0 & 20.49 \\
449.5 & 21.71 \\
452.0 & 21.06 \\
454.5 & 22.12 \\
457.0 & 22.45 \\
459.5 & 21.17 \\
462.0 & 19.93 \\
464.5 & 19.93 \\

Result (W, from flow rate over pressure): 17.9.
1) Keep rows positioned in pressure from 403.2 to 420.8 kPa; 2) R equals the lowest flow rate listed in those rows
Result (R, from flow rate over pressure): 16.97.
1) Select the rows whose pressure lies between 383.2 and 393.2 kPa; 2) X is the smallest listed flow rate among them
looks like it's 17.49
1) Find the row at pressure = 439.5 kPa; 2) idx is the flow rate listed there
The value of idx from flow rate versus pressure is 20.43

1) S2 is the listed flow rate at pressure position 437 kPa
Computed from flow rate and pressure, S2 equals 20.57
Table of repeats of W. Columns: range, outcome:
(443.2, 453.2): 21.5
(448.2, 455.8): 21.6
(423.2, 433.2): 18.6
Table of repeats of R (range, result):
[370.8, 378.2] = 17.65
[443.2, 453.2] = 20.49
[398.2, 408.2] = 16.6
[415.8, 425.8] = 17.46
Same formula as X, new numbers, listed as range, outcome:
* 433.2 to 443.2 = 17.97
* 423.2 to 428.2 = 18.51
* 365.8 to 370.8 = 17.89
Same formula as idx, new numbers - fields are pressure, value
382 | 18.67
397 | 18.4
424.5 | 18.51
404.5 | 17.69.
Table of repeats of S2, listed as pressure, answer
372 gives 17.65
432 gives 17.95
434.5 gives 17.97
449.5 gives 21.71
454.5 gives 22.12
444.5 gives 22.8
